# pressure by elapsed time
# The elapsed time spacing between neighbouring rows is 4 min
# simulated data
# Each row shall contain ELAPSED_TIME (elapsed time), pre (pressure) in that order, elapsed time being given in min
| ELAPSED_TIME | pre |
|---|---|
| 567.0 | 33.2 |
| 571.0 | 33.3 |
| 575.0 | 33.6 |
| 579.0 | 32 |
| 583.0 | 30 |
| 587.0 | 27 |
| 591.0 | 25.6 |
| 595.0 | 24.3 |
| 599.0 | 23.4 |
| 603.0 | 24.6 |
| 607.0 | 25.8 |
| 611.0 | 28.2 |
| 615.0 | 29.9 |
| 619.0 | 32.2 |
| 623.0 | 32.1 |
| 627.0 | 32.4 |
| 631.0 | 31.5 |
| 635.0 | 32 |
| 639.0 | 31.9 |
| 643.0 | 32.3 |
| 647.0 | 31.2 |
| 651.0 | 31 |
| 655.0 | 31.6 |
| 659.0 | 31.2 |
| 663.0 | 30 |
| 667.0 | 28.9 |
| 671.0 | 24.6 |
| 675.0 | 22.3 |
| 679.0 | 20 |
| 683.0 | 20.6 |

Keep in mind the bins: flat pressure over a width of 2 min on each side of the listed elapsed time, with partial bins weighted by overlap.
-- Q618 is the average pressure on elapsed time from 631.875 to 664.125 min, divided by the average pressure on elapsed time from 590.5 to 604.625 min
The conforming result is 1.29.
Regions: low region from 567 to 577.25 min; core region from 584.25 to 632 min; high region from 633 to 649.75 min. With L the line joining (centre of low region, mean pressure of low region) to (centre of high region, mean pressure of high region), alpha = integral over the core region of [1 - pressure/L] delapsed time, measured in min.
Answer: 6.6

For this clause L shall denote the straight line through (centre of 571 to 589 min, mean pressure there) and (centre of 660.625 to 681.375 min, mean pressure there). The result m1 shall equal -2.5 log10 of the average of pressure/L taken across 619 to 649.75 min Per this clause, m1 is -0.16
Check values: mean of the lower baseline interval 30.9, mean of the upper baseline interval 25.2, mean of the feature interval 31.9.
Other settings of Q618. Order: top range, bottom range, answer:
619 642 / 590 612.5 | 1.27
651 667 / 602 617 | 1.12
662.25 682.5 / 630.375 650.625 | 0.77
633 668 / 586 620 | 1.17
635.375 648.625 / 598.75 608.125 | 1.29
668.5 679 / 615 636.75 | 0.72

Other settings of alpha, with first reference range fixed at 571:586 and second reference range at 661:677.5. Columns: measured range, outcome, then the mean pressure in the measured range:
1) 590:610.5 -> 3.68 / 25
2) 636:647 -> -1.58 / 31.9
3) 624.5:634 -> -1.09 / 32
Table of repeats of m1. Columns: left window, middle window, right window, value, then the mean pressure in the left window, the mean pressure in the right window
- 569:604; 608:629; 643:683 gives -0.10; 28.3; 27.7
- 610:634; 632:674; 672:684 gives -0.18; 31.2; 21.3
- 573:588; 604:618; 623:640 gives 0.13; 30.9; 32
